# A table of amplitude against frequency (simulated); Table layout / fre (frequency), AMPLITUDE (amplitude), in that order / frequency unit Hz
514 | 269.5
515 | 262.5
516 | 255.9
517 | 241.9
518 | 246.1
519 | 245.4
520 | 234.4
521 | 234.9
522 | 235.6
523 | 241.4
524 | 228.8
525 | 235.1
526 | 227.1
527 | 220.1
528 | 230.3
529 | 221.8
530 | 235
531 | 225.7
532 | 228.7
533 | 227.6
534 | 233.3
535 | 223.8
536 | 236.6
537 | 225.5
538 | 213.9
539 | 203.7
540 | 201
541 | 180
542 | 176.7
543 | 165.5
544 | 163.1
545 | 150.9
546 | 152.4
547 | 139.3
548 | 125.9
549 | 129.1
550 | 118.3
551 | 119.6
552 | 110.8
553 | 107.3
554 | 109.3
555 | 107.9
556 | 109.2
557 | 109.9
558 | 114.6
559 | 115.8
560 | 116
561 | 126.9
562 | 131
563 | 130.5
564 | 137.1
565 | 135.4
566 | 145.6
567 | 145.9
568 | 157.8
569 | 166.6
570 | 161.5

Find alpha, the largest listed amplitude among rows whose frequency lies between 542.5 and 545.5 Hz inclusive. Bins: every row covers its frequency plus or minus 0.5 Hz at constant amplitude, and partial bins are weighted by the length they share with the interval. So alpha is 165.5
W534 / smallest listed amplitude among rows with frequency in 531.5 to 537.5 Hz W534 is 223.8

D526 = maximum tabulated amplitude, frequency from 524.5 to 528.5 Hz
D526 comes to 235.1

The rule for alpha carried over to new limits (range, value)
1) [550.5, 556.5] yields 119.6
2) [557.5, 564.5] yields 137.1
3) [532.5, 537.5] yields 236.6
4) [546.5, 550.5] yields 139.3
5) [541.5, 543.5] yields 176.7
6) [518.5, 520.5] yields 245.4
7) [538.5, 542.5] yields 203.7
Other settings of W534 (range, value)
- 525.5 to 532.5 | 220.1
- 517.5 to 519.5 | 245.4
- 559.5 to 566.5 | 116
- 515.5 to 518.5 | 241.9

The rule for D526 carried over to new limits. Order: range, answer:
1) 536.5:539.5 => 225.5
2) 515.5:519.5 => 255.9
